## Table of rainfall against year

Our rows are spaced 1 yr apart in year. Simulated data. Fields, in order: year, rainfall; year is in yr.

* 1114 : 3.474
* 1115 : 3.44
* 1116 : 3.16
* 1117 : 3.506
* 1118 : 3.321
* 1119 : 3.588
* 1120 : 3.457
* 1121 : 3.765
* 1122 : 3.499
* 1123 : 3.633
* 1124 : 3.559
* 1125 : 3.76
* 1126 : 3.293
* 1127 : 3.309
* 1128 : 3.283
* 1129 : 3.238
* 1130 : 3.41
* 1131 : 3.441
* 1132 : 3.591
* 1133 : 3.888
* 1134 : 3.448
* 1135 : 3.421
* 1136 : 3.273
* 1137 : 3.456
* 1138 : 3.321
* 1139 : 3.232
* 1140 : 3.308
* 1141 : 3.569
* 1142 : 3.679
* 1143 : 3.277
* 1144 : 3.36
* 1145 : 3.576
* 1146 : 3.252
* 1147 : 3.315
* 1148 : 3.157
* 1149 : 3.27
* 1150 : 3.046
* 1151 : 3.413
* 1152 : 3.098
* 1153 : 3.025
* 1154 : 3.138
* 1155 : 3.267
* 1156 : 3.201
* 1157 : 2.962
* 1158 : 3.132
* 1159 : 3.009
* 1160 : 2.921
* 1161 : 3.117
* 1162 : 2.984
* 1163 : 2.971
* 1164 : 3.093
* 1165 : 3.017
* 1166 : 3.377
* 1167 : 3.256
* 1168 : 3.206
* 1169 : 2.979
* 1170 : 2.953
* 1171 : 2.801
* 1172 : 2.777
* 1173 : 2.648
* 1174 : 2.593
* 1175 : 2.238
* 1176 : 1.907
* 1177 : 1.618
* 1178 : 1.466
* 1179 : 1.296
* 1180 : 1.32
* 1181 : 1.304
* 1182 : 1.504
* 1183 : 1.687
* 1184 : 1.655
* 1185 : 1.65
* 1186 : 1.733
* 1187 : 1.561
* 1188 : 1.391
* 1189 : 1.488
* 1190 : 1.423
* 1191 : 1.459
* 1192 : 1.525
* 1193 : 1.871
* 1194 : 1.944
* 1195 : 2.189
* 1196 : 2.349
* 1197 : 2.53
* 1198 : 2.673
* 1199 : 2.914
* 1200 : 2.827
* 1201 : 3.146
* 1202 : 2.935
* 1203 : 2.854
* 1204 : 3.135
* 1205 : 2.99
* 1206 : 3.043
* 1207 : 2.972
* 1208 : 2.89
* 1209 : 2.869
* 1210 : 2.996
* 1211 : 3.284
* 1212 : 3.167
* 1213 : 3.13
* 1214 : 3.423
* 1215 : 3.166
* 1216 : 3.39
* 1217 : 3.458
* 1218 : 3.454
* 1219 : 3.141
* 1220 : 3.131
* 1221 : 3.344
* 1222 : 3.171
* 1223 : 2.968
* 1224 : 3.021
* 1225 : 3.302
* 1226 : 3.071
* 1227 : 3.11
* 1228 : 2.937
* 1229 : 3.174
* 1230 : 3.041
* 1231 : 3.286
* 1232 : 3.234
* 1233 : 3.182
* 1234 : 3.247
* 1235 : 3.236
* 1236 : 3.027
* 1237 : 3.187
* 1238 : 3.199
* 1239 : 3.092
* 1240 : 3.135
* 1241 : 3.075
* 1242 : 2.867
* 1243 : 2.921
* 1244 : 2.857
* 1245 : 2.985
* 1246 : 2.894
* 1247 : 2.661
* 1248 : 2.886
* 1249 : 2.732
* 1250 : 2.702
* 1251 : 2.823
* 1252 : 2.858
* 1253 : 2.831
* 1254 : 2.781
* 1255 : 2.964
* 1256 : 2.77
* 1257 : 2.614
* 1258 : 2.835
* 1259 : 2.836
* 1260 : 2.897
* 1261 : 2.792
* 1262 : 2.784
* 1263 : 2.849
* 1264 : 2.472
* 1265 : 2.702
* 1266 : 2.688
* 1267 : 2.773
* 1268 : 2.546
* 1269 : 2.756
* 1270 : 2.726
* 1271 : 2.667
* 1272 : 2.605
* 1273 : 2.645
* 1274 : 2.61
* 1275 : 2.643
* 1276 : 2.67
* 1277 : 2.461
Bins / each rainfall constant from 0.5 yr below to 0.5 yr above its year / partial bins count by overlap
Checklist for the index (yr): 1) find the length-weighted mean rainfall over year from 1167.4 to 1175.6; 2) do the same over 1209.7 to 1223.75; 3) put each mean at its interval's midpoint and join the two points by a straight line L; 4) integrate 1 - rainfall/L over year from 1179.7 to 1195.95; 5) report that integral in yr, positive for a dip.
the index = 7.2 yr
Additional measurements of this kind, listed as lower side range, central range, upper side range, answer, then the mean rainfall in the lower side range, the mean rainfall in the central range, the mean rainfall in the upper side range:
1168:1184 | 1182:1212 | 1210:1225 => 4.0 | 2.1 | 2.34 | 3.23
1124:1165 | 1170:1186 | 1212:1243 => 6.5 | 3.29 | 1.93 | 3.17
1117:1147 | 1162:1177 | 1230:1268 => 2.2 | 3.45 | 2.81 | 2.91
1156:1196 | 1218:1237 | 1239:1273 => -4.0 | 2.27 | 3.15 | 2.8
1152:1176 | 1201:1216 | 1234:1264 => -0.7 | 2.97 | 3.07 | 2.9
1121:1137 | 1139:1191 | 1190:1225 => 9.3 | 3.48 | 2.64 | 2.85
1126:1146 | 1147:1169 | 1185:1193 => -4.2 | 3.42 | 3.13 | 1.54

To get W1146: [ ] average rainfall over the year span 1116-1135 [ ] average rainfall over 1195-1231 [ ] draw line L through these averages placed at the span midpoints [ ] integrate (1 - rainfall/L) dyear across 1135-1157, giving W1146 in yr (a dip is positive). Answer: 0.6 yr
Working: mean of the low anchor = 3.49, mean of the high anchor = 3.05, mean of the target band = 3.29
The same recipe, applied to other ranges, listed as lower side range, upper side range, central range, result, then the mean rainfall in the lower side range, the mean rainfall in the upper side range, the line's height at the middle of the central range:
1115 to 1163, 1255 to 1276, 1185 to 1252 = 2.5 yr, 3.34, 2.72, 2.95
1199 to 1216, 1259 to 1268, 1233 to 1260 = -0.9 yr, 3.06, 2.74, 2.84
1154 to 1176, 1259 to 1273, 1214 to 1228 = -1.9 yr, 2.96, 2.71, 2.82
